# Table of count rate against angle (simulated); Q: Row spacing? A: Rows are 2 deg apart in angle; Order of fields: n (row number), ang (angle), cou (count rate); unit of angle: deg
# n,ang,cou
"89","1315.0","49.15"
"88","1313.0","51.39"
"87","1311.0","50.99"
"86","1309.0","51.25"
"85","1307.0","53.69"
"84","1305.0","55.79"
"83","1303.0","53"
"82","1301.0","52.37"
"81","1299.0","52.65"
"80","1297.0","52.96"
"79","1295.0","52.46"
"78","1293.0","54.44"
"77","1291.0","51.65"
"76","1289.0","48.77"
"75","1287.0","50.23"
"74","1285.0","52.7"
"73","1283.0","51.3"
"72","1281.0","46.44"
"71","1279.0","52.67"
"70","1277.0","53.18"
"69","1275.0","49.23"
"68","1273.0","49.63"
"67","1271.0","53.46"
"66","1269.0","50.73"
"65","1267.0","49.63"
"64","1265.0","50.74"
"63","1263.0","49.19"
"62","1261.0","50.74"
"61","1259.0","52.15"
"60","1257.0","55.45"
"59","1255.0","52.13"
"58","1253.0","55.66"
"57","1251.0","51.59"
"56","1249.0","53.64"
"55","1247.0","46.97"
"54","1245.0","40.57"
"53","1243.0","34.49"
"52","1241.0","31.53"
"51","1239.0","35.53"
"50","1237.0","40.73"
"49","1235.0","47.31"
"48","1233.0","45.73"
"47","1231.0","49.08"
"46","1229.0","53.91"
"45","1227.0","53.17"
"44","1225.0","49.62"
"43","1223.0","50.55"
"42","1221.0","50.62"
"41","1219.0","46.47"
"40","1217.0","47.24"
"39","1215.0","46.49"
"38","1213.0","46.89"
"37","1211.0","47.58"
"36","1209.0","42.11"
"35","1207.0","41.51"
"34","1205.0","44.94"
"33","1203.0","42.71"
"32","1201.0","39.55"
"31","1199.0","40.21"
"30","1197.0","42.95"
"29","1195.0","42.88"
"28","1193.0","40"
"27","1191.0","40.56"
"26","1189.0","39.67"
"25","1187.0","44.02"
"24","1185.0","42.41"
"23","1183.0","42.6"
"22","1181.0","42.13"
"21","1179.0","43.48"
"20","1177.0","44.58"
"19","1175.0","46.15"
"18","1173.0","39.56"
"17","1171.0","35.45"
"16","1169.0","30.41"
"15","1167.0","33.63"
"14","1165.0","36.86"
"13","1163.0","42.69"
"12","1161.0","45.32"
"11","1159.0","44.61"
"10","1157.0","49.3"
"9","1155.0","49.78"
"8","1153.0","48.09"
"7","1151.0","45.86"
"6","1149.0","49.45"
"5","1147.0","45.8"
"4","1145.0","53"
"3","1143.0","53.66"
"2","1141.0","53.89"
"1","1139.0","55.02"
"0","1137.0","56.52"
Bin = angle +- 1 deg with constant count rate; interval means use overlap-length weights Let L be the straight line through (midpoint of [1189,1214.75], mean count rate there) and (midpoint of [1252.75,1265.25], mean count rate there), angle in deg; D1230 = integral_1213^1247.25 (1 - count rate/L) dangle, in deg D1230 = 1.4 deg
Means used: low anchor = 42.7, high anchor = 52.2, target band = 45.3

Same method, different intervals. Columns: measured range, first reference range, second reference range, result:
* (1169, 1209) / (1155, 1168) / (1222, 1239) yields 2.86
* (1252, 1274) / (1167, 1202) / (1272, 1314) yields -1.39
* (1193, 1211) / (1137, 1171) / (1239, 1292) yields 1.94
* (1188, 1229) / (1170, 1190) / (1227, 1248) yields -2.36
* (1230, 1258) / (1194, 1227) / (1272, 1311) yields 1.36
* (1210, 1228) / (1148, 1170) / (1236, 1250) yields -3.25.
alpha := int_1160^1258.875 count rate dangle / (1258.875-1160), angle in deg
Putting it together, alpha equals 44.1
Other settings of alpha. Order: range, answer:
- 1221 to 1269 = 47.9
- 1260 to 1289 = 50.6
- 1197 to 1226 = 45.4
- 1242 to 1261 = 49.3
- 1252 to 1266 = 52.3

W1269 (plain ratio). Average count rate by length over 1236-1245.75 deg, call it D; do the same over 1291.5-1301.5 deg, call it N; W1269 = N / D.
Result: 1.5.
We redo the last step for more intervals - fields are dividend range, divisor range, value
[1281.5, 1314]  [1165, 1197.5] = 1.29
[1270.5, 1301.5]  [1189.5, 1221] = 1.18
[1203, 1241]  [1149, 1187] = 1.08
